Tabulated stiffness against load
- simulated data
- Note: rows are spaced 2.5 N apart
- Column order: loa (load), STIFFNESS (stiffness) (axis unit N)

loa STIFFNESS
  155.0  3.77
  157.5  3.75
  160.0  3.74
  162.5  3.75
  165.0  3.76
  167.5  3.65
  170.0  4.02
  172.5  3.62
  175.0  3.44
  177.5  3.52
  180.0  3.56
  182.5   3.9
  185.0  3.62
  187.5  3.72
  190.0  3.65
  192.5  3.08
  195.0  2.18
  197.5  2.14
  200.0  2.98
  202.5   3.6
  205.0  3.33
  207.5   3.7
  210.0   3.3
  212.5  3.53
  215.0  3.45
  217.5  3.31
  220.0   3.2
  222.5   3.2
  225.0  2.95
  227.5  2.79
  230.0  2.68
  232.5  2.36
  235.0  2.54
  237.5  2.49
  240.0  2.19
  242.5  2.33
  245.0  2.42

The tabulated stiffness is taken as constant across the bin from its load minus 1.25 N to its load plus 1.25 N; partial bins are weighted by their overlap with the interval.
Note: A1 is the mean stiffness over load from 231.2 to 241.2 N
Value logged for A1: 2.4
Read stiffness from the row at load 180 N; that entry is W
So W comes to 3.56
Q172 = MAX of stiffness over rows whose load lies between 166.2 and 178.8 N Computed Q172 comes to 4.02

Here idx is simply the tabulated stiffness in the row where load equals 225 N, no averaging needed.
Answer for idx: 2.95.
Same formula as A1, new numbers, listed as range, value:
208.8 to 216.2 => 3.43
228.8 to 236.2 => 2.53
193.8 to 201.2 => 2.43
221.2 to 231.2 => 2.91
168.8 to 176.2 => 3.69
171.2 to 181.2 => 3.54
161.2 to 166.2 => 3.75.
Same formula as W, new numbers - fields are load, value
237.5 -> 2.49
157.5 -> 3.75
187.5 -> 3.72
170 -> 4.02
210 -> 3.3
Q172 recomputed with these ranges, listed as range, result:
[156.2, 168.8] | 3.76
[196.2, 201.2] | 2.98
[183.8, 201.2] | 3.72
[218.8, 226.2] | 3.2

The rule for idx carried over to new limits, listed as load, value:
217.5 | 3.31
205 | 3.33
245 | 2.42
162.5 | 3.75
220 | 3.2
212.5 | 3.53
